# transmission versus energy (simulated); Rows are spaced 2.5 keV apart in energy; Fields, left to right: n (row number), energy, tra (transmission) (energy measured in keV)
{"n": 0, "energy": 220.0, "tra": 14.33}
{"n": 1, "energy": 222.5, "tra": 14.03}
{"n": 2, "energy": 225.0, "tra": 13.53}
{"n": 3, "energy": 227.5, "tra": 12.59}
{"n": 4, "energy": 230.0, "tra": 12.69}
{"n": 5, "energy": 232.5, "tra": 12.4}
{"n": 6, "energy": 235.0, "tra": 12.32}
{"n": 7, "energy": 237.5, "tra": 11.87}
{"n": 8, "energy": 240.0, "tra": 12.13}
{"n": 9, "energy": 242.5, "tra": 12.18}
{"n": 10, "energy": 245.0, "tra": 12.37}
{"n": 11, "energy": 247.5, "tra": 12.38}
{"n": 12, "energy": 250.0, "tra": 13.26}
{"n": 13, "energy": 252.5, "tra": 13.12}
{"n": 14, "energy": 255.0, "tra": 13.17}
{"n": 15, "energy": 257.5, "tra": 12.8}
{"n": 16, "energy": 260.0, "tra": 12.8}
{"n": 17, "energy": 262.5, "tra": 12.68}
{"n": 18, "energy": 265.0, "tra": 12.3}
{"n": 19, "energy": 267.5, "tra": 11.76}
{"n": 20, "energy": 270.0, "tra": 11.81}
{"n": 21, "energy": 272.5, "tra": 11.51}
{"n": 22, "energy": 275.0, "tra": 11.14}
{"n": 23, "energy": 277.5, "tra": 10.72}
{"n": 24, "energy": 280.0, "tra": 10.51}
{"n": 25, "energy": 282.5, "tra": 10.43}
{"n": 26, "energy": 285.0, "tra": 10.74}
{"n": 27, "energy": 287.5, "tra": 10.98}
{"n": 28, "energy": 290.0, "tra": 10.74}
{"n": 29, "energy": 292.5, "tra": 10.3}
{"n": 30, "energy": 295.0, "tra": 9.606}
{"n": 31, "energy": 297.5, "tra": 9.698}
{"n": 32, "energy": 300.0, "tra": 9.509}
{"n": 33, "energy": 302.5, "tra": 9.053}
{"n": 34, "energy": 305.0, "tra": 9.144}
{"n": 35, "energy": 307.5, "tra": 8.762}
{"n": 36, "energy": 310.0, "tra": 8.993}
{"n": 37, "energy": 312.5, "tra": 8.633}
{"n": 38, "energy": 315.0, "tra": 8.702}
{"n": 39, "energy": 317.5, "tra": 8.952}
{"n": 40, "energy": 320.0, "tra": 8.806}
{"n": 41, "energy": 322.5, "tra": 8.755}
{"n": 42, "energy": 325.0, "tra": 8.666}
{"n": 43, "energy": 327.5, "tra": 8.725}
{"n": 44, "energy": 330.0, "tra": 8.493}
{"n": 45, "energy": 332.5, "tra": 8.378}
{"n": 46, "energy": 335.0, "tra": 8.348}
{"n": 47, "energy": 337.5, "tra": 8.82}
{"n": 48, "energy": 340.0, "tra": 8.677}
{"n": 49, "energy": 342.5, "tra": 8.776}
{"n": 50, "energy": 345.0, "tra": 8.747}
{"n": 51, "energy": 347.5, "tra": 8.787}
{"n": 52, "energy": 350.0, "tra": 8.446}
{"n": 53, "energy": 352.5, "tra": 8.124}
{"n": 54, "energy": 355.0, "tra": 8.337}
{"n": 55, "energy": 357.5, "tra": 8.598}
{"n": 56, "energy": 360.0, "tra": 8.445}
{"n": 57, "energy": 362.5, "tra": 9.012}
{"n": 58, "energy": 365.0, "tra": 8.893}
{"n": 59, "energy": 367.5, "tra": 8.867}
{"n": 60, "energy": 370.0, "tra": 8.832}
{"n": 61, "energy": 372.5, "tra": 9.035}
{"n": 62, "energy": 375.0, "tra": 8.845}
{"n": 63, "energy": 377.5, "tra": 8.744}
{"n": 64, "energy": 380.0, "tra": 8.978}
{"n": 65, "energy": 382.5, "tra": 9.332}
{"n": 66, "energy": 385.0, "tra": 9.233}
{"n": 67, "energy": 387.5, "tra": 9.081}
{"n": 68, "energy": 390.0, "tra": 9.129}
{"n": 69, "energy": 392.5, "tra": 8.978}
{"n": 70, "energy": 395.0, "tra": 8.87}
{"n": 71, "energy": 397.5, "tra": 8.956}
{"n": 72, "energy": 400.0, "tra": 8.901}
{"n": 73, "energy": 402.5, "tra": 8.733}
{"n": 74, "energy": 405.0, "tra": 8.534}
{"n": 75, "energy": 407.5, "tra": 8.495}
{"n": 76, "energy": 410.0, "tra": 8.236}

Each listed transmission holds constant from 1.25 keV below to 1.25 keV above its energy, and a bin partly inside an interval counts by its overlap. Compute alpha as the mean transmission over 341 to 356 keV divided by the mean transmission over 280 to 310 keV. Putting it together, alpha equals 0.86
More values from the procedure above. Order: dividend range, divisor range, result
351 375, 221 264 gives 0.68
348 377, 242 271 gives 0.69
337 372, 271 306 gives 0.84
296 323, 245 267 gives 0.71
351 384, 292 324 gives 0.96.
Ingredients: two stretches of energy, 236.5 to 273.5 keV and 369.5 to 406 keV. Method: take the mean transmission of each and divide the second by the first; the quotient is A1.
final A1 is 0.72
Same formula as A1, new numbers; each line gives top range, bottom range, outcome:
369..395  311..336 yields 1.04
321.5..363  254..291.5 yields 0.74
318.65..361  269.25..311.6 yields 0.84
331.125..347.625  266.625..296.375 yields 0.80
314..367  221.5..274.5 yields 0.69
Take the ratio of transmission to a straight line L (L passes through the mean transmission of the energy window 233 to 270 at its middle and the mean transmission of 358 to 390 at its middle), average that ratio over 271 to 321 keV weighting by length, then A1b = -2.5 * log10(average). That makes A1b 0.14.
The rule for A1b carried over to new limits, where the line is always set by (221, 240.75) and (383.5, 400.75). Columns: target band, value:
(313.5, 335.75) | 0.22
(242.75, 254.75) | -0.04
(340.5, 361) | 0.17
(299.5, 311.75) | 0.21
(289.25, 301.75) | 0.14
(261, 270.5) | -0.02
